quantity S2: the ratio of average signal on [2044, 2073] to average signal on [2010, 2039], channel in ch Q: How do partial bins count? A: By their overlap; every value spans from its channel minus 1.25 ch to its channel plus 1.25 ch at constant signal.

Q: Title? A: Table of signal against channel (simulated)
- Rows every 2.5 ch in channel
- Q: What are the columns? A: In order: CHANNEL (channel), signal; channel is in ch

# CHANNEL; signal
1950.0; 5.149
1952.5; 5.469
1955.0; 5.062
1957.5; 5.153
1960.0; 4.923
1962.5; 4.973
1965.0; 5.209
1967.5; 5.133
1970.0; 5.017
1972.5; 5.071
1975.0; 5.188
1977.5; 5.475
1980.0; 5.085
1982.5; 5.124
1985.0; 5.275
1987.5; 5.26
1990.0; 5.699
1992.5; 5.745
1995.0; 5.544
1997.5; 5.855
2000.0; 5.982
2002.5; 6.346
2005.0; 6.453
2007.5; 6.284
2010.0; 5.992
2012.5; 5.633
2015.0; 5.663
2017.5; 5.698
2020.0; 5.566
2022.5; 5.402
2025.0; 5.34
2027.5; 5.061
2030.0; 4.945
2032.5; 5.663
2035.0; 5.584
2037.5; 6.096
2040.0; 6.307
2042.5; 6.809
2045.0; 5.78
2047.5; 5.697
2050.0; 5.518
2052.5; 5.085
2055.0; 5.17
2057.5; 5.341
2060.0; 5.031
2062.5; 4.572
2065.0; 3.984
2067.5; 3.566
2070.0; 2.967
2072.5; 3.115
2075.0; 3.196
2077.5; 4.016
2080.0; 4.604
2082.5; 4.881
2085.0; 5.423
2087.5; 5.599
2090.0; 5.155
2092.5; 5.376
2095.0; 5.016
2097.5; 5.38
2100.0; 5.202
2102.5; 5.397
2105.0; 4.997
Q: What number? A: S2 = 0.84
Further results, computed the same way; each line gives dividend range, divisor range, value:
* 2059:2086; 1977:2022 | 0.72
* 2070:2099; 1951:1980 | 0.90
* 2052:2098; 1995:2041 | 0.80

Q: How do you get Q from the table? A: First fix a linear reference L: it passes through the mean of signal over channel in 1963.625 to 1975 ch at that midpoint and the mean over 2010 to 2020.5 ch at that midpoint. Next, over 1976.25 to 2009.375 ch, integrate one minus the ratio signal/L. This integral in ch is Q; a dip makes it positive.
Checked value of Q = -1.8 ch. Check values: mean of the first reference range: 5.11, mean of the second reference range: 5.69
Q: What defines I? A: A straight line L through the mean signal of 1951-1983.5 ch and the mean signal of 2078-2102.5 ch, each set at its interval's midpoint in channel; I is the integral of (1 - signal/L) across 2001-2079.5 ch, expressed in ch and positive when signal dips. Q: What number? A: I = -1.0 ch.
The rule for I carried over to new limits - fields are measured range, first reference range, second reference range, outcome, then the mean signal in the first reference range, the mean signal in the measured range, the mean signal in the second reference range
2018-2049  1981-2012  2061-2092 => -3.69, 5.79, 5.69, 4.29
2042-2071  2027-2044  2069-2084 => -0.51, 5.81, 4.93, 3.84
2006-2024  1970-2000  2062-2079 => -3.69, 5.4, 5.75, 3.6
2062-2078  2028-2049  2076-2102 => 5.33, 5.83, 3.57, 5.06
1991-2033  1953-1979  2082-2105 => -4.36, 5.13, 5.72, 5.27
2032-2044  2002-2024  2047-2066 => -1.61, 5.87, 6.11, 5.04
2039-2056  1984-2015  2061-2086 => -3.99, 5.84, 5.77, 4.03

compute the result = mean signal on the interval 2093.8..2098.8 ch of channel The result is 5.2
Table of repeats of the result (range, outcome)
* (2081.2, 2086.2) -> 5.14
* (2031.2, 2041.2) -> 5.91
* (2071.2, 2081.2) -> 3.72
